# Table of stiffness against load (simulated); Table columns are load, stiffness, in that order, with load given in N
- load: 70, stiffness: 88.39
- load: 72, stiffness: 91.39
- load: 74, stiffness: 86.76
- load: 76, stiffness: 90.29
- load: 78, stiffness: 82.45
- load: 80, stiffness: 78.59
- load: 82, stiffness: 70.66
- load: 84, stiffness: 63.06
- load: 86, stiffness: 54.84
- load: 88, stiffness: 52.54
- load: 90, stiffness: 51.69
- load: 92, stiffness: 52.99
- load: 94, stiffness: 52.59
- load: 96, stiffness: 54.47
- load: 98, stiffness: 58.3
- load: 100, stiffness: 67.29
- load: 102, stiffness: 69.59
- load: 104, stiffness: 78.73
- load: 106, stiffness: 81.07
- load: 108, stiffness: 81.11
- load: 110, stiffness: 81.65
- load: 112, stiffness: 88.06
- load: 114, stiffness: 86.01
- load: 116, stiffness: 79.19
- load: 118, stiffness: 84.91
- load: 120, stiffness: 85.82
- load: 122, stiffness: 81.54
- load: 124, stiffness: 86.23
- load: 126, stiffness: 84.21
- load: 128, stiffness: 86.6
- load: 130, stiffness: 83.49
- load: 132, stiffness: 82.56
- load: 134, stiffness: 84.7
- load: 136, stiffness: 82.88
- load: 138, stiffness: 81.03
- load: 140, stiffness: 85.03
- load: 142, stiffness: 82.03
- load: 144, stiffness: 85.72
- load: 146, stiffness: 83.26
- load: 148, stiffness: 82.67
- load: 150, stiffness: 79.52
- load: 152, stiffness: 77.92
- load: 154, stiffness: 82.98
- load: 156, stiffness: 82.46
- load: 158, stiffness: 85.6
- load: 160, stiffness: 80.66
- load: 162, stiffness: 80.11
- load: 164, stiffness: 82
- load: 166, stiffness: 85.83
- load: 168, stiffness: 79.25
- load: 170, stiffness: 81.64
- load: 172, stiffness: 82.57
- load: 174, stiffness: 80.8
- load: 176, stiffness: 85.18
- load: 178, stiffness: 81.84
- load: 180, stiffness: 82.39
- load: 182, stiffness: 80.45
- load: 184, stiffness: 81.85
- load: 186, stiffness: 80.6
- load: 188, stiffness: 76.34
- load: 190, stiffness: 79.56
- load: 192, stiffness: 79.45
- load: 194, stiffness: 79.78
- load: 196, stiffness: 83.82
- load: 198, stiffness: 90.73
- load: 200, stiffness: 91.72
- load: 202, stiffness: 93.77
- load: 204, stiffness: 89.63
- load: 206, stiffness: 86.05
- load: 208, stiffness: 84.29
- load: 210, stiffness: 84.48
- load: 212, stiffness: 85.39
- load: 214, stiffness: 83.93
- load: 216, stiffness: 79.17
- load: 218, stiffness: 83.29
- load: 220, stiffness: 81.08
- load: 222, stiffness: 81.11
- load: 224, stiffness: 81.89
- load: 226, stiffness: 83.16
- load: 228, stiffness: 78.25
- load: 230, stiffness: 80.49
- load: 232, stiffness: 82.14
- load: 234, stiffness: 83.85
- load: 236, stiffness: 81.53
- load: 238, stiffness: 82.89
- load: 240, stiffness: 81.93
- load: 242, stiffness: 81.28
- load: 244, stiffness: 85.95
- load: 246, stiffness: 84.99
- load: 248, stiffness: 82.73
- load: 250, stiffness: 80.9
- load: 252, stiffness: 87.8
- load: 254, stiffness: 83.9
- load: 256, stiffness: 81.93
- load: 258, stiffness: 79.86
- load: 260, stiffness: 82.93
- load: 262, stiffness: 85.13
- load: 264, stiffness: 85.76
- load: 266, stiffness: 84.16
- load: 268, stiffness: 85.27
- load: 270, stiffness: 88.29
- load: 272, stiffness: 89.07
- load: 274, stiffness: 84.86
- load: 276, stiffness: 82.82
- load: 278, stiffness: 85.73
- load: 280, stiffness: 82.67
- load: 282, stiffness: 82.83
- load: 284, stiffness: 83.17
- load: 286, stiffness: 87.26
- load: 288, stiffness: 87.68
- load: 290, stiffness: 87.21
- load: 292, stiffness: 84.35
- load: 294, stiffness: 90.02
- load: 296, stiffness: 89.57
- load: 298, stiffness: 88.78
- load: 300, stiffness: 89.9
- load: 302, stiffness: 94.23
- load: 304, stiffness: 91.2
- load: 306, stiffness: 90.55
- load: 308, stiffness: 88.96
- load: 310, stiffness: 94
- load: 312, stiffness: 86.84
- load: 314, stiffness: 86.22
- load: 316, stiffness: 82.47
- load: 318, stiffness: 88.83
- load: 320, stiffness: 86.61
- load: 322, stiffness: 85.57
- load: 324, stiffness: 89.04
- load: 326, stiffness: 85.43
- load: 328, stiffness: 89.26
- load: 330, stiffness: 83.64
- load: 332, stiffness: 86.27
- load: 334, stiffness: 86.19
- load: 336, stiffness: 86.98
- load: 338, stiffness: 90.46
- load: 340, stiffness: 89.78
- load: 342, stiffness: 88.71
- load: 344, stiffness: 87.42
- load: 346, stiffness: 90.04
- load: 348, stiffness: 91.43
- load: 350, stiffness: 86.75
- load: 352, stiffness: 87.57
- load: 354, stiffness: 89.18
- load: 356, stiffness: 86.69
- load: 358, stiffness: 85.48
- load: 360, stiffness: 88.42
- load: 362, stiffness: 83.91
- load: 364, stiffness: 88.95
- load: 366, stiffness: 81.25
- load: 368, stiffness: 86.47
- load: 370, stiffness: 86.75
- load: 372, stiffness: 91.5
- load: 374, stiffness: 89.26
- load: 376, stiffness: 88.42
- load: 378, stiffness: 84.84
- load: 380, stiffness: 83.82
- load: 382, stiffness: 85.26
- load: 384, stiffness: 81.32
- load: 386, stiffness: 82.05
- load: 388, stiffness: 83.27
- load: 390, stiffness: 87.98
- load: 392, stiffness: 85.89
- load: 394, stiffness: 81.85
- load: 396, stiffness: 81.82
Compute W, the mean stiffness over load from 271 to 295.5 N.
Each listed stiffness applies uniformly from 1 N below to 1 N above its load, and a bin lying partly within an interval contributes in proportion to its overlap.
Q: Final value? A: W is 85.7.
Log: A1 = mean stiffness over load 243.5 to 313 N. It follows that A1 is 86.3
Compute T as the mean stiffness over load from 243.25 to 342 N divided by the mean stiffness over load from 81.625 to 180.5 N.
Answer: 1.1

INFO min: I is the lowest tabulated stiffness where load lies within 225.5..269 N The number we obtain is 78.25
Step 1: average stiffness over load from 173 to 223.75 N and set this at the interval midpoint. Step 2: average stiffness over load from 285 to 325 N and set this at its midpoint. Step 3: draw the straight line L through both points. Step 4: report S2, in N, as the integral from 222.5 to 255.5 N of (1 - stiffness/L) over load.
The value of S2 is 1.0 N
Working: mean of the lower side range 83.4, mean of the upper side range 88.5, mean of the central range 82.7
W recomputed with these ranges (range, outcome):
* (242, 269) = 83.8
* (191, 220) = 85.2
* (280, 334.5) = 87.6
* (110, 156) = 83.4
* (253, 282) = 84.4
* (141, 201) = 82.3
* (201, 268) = 83.5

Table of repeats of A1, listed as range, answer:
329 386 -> 86.9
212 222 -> 82.1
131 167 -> 82.6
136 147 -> 83.4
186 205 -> 84.7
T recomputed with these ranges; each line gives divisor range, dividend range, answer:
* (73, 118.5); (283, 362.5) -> 1.23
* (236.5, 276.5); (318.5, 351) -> 1.04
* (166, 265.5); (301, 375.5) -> 1.06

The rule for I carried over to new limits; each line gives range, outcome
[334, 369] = 81.25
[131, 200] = 76.34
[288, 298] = 84.35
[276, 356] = 82.47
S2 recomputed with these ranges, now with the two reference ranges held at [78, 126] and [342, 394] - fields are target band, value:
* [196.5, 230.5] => -2.92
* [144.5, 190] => -3.74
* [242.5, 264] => -0.93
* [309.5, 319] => -0.43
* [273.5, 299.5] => -1.27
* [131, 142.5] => -1.45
